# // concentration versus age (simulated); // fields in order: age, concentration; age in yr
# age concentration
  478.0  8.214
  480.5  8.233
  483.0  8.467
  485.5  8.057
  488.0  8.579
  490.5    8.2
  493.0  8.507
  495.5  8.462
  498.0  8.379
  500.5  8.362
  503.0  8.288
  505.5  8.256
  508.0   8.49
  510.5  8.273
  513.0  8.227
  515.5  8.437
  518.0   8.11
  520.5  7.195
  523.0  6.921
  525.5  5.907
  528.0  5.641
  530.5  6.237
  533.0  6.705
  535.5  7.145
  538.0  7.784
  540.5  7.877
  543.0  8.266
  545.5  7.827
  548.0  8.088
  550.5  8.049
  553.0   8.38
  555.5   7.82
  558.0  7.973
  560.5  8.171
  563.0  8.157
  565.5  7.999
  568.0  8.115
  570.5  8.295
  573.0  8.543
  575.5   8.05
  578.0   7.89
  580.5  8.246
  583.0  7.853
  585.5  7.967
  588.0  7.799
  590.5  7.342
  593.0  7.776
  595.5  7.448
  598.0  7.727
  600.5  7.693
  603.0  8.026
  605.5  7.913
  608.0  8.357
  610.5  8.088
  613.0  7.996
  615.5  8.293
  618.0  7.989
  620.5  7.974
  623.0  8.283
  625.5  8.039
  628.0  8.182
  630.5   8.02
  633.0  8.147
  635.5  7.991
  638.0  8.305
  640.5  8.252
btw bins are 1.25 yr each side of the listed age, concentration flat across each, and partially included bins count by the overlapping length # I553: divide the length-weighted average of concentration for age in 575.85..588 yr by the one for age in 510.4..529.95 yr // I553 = 1.1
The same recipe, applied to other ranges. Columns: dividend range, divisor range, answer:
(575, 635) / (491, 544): 1.03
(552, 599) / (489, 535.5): 1.04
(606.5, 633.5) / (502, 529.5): 1.07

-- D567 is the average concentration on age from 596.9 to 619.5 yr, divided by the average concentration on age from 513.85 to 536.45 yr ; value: 1.15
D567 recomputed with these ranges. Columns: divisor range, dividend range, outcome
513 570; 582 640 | 1.05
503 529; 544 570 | 1.06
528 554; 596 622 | 1.06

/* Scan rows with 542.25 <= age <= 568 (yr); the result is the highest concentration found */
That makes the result 8.38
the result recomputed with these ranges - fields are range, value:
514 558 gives 8.437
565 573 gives 8.543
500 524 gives 8.49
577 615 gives 8.357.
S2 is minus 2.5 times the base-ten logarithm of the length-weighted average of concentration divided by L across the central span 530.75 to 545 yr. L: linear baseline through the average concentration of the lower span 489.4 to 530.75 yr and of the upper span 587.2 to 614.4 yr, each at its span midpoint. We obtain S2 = 0.05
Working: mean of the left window 7.79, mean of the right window 7.84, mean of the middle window 7.48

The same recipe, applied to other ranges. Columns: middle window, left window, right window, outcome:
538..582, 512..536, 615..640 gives -0.10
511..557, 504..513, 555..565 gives 0.10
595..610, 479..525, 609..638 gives 0.03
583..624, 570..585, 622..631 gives 0.03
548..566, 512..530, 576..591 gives -0.07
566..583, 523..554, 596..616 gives -0.07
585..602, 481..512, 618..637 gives 0.07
